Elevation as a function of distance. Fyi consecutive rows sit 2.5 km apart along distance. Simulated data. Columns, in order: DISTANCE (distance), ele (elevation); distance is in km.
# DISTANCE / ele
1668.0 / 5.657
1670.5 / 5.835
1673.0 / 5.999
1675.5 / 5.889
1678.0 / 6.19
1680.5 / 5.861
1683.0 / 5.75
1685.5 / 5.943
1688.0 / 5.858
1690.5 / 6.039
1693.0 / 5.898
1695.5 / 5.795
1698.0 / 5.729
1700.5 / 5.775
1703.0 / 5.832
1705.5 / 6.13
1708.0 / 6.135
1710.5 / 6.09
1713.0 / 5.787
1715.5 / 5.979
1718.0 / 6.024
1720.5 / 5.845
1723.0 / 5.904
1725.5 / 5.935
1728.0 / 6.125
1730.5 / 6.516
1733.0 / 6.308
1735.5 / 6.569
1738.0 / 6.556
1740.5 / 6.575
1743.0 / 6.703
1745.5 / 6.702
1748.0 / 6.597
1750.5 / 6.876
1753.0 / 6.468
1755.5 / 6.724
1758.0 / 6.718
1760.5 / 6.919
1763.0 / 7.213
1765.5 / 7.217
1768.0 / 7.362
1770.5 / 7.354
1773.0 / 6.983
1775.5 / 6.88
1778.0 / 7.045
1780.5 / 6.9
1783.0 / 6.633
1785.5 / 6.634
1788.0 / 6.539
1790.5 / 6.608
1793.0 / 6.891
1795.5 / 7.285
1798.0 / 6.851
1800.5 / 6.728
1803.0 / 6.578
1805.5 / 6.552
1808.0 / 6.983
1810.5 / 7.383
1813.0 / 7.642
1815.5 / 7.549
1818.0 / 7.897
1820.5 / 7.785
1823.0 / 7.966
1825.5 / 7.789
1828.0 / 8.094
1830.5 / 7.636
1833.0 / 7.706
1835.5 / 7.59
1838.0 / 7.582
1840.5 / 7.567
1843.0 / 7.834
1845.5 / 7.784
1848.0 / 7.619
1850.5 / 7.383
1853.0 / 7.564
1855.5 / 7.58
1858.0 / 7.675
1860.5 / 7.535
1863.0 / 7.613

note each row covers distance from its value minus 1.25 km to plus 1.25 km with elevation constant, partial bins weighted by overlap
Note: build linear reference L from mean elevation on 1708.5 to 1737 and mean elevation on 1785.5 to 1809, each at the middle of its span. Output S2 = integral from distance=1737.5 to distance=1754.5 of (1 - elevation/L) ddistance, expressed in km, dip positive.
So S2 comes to -0.9 km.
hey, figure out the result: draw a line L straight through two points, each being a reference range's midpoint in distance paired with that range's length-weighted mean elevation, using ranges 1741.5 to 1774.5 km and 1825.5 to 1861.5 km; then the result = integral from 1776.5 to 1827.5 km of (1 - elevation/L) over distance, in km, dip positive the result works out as 1.2 km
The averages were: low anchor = 6.91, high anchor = 7.66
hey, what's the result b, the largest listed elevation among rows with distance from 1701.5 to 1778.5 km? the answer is 7.362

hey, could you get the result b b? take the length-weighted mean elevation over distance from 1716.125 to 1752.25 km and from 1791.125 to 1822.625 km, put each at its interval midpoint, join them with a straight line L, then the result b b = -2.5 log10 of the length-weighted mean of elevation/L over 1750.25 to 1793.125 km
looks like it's -0.02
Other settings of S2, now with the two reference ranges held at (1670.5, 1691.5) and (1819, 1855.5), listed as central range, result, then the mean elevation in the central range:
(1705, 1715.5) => 0.41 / 6.02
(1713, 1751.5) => 1.13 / 6.33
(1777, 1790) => 0.66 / 6.74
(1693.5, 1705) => 0.61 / 5.81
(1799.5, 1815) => 0.75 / 7.01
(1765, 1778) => -0.35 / 7.14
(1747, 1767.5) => -0.19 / 6.86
